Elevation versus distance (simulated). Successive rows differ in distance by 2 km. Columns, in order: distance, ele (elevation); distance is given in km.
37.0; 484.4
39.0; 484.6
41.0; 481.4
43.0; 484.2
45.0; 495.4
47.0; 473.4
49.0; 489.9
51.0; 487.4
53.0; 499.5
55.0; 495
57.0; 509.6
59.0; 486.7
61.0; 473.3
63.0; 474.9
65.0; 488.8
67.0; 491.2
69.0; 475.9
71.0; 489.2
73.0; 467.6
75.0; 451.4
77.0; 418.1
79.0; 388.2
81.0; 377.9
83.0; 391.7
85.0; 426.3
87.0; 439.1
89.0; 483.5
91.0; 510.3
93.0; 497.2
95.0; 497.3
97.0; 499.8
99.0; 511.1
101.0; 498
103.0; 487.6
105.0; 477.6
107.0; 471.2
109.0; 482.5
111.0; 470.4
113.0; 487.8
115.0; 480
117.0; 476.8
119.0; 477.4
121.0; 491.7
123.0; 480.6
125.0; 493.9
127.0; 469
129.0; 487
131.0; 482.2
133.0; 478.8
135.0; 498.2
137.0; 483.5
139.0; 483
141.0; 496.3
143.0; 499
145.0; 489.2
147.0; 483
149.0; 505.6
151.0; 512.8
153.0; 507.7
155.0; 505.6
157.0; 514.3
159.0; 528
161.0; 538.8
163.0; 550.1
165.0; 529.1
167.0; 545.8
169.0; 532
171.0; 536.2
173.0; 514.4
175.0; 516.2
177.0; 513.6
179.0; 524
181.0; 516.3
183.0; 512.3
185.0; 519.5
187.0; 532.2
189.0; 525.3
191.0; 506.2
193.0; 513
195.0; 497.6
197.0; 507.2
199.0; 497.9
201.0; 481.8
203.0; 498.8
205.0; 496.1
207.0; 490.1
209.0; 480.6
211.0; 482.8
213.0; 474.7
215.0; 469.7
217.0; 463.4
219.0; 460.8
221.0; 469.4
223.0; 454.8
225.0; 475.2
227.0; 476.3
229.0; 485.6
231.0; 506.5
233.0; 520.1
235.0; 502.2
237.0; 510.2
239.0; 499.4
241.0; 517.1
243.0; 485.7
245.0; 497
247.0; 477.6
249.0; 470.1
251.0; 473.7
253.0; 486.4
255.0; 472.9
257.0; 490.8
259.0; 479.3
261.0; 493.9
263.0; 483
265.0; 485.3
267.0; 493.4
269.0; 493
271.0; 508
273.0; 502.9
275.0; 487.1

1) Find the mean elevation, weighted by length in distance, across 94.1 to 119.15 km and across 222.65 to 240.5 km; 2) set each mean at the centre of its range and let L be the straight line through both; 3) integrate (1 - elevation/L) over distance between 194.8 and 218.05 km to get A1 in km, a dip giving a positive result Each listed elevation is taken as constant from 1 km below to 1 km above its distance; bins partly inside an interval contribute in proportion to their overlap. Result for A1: 0.30 km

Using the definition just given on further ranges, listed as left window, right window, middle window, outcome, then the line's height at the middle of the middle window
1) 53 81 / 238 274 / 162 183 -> -2.1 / 480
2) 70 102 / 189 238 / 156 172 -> -1.9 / 477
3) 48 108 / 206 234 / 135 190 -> -4.5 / 476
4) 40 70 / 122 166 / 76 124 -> 2.6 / 494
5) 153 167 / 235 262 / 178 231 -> 1.6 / 508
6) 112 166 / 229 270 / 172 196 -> -1.0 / 495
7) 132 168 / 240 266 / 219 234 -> 0.3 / 491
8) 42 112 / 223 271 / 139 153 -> -0.5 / 480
